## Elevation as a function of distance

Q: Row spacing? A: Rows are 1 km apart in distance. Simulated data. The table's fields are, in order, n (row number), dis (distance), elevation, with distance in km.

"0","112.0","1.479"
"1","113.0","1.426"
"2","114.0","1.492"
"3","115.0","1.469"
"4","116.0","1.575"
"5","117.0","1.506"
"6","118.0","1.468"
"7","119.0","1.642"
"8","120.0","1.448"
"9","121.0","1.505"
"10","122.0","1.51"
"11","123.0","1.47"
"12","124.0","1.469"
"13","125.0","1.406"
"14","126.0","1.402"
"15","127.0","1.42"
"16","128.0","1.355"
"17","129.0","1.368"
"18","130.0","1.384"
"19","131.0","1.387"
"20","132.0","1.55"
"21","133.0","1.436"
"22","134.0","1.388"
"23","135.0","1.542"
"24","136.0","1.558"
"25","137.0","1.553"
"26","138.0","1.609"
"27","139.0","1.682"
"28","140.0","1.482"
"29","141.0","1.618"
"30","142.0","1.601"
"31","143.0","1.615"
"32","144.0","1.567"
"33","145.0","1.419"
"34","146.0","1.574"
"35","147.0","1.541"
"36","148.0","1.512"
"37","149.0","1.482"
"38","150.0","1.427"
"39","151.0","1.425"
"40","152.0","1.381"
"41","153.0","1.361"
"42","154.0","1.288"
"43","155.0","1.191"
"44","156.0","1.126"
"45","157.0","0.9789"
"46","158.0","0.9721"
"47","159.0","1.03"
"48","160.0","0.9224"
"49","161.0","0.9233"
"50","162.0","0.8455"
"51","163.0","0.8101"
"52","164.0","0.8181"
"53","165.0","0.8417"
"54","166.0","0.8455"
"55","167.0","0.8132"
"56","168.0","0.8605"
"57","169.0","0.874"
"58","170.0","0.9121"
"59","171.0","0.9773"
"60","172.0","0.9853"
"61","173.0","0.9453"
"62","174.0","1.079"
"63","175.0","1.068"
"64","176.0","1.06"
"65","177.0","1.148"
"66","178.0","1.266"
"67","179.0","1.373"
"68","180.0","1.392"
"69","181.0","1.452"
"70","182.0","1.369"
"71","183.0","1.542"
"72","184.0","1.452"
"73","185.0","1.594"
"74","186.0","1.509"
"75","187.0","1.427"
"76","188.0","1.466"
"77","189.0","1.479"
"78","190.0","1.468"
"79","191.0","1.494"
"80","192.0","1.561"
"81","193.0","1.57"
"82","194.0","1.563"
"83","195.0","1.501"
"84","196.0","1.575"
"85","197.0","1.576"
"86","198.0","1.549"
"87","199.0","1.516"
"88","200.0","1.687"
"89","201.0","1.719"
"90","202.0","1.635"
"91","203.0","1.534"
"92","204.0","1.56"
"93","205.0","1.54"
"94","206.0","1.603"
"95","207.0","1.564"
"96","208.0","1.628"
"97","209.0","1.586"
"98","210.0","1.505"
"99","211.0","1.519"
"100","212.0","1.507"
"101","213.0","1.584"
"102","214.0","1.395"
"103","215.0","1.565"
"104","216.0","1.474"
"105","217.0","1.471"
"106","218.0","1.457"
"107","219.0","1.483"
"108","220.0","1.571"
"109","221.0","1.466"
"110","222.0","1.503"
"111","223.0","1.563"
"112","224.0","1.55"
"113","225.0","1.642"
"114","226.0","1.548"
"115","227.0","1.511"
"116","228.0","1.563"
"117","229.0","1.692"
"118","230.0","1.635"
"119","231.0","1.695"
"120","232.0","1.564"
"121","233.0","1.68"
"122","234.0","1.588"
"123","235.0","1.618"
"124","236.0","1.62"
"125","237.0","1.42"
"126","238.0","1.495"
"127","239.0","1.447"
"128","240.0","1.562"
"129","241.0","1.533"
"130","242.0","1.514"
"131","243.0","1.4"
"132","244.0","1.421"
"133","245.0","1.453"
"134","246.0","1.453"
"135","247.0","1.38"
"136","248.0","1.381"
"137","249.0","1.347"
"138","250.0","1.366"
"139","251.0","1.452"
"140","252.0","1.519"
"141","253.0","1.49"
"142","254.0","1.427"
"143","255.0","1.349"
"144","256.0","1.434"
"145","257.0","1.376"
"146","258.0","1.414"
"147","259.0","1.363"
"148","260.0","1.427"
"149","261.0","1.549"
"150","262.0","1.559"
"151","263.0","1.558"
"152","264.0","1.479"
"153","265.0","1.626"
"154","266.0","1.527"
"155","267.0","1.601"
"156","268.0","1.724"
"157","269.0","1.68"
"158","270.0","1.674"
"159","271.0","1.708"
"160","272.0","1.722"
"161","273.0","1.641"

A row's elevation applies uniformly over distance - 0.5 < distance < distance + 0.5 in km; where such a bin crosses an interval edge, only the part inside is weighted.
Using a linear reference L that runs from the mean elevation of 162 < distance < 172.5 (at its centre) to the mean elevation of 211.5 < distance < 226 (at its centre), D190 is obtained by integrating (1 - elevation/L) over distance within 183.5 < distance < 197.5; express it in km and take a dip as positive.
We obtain -4.3 km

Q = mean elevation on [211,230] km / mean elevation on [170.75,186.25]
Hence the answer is 1.21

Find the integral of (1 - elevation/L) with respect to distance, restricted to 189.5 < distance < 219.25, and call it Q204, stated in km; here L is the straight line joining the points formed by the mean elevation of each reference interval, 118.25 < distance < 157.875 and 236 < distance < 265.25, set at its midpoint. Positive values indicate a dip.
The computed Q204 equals -1.92 km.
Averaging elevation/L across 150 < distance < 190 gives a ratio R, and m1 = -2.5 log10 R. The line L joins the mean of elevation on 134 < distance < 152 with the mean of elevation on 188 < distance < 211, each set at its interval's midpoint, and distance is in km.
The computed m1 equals 0.32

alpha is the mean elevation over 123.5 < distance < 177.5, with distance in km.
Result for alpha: 1.26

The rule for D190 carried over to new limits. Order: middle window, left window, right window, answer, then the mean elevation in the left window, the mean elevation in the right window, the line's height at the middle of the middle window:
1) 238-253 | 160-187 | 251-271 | -0.03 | 1.11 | 1.52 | 1.45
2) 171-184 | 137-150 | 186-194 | 2.50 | 1.55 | 1.5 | 1.51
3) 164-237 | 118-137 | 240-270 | 2.20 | 1.46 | 1.48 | 1.47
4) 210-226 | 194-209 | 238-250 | 0.12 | 1.58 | 1.44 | 1.53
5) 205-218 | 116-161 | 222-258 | -0.45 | 1.42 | 1.5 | 1.48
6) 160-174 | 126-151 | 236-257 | 5.61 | 1.5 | 1.44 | 1.48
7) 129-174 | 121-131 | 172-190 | 4.27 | 1.42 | 1.32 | 1.38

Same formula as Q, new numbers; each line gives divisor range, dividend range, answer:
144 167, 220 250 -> 1.30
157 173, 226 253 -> 1.68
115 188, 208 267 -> 1.15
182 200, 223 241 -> 1.04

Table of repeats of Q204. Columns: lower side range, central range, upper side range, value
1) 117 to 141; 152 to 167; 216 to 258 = 4.9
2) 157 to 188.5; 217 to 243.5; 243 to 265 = -4.0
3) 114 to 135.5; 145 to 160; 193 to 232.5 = 2.0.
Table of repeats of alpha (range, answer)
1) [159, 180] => 0.98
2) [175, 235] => 1.52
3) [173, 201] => 1.43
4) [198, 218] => 1.55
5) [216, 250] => 1.52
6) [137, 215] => 1.35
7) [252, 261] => 1.42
